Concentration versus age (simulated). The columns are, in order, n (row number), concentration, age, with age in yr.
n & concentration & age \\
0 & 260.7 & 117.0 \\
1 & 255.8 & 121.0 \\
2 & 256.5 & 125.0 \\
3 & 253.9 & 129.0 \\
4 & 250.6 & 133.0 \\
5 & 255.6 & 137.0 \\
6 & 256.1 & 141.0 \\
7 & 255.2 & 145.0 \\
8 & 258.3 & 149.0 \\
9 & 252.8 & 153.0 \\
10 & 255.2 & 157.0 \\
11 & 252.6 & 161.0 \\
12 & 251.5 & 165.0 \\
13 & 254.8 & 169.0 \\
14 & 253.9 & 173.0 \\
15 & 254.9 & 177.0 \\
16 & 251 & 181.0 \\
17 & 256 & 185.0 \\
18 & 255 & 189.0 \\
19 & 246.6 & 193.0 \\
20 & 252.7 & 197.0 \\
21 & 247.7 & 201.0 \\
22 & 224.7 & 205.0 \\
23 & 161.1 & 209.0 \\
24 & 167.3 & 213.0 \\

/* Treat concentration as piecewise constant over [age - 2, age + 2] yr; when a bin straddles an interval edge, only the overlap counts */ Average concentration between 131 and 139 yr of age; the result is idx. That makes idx 253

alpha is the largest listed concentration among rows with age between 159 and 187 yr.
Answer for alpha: 256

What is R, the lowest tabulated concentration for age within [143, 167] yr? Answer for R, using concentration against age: 251.5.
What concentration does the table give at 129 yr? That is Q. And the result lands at 253.9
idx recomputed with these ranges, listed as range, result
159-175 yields 253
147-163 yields 255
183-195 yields 253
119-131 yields 255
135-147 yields 256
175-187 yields 254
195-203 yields 250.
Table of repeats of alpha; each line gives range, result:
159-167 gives 252.6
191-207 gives 252.7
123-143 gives 256.5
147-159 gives 258.3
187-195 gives 255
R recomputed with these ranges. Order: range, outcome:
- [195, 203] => 247.7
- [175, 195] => 246.6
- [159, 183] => 251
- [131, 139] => 250.6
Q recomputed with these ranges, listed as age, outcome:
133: 250.6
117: 260.7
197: 252.7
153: 252.8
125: 256.5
